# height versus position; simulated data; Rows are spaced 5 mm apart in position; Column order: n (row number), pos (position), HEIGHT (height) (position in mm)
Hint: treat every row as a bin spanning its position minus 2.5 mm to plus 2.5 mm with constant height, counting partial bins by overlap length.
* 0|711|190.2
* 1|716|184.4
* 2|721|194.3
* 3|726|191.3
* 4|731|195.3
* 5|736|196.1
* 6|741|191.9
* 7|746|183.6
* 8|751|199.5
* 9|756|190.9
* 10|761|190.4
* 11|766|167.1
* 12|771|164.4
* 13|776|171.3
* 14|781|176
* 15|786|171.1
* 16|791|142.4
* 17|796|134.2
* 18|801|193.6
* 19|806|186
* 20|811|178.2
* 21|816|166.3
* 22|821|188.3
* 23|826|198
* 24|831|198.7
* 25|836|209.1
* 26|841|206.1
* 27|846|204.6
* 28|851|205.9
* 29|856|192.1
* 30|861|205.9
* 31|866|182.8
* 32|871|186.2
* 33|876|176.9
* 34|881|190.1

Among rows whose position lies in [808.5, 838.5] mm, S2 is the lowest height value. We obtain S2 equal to 166.3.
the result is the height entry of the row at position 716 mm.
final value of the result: 184.4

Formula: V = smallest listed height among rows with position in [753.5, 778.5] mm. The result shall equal 164.4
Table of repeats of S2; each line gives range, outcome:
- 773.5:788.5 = 171.1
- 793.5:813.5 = 134.2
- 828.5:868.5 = 182.8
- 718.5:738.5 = 191.3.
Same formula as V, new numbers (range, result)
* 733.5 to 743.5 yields 191.9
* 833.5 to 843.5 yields 206.1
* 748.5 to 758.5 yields 190.9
